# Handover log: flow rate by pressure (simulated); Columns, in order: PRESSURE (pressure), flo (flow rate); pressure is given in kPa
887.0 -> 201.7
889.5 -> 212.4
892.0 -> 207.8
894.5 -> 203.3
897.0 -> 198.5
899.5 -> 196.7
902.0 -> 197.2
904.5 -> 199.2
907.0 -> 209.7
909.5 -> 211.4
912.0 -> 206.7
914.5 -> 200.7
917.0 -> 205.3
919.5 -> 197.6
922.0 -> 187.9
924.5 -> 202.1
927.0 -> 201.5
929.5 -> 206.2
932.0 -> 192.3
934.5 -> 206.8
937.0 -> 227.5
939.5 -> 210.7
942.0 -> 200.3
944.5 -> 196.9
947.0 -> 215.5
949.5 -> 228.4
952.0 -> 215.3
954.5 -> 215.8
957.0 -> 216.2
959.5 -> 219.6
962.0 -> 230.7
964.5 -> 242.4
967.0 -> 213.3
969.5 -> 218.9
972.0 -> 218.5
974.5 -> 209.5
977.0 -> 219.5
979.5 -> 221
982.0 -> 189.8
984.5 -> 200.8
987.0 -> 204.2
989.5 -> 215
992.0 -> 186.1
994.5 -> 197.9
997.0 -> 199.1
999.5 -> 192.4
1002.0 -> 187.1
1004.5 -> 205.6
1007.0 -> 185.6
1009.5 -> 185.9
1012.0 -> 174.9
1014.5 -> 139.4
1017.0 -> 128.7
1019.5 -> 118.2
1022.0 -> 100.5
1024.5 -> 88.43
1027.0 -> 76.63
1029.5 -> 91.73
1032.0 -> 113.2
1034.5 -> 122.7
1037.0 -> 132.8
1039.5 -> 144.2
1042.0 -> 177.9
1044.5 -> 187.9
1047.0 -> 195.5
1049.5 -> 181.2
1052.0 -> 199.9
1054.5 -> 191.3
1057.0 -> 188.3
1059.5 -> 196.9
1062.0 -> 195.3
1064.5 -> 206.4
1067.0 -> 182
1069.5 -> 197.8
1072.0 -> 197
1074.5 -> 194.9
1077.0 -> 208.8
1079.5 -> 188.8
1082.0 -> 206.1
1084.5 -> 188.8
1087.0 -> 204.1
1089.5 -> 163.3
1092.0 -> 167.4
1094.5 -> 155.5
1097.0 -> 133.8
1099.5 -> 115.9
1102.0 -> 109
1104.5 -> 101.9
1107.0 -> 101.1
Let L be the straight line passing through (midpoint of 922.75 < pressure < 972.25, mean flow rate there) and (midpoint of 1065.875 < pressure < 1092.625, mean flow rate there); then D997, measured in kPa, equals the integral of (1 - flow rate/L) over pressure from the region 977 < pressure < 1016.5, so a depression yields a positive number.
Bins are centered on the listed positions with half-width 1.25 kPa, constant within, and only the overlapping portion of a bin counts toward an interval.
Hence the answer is 2.6 kPa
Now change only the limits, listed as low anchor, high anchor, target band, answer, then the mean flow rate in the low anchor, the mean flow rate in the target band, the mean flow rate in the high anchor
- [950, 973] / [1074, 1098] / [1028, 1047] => 5.3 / 221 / 142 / 181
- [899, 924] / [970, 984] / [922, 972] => -1.5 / 201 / 213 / 211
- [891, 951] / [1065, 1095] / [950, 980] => -3.0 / 205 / 220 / 189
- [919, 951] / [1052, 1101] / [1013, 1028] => 6.4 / 206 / 110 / 183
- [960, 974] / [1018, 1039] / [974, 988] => -0.7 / 224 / 207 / 107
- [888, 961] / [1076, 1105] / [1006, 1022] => 2.9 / 207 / 151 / 163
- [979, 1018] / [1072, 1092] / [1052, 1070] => -0.3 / 188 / 194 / 192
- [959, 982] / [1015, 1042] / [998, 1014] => -3.1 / 220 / 186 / 116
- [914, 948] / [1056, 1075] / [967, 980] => -1.0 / 204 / 217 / 195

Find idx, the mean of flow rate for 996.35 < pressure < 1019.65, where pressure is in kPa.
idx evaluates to 174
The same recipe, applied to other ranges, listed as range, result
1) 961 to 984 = 217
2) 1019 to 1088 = 167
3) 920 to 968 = 212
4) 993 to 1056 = 157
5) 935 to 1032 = 188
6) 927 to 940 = 208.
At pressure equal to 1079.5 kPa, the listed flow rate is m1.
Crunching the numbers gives 188.8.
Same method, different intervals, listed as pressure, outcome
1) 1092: 167.4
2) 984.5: 200.8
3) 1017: 128.7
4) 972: 218.5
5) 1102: 109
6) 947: 215.5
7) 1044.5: 187.9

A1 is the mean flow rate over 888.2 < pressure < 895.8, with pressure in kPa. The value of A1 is 208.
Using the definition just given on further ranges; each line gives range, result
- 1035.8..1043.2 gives 152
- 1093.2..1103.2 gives 129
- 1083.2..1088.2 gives 196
